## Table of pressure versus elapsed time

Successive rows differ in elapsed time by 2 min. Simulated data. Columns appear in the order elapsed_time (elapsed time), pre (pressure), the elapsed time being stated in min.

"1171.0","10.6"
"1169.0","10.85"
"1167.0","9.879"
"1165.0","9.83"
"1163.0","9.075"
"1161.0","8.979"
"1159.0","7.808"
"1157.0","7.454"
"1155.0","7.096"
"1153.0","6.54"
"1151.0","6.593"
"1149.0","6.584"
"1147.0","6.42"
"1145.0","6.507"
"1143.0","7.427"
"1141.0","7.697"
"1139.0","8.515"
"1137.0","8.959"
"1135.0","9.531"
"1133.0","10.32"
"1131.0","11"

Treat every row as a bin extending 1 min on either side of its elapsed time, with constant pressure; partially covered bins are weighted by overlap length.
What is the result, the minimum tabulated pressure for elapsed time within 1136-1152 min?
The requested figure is 6.42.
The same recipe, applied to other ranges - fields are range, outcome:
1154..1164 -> 7.096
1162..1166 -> 9.075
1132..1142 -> 7.697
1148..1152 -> 6.584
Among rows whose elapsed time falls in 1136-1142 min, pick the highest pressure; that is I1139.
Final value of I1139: 8.959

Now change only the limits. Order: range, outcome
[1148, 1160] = 7.808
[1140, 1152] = 7.697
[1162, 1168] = 9.879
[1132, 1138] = 10.32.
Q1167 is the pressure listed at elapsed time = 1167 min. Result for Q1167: 9.879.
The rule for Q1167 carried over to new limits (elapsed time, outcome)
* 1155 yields 7.096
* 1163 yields 9.075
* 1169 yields 10.85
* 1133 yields 10.32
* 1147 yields 6.42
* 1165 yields 9.83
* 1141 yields 7.697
